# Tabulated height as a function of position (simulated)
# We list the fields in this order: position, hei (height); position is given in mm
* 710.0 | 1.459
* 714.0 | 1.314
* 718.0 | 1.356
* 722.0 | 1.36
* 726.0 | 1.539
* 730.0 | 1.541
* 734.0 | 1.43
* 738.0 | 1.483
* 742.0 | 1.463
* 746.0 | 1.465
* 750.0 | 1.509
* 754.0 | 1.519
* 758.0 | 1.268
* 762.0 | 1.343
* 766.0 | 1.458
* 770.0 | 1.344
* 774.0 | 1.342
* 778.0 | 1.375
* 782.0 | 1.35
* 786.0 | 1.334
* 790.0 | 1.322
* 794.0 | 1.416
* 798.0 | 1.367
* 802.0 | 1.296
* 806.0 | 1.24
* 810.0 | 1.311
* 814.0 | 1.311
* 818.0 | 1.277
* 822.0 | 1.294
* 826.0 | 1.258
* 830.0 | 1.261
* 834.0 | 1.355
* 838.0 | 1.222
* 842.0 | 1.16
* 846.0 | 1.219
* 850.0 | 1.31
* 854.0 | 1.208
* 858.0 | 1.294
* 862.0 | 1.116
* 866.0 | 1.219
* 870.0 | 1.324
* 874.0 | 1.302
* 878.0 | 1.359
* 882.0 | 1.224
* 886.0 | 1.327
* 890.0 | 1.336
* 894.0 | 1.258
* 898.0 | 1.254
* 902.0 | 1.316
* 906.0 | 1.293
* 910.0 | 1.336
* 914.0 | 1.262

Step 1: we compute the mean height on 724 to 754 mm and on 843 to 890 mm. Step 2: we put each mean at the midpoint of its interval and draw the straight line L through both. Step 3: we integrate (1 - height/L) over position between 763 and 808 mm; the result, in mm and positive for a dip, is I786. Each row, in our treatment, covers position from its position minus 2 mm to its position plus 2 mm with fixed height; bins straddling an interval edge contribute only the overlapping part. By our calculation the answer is 1.9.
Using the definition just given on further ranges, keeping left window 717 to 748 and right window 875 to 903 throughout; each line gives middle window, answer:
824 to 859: 2.4 mm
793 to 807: 0.6 mm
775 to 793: 0.7 mm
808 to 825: 0.9 mm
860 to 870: 0.9 mm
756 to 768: 0.6 mm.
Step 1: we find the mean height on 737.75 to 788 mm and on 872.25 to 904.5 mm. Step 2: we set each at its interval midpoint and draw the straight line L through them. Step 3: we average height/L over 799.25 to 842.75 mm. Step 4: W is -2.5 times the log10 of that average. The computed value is 0.06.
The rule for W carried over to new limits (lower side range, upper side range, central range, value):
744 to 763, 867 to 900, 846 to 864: 0.08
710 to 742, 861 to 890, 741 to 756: -0.06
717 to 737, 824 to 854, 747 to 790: 0.00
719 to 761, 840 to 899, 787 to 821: 0.03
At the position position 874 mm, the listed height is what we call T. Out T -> 1.302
